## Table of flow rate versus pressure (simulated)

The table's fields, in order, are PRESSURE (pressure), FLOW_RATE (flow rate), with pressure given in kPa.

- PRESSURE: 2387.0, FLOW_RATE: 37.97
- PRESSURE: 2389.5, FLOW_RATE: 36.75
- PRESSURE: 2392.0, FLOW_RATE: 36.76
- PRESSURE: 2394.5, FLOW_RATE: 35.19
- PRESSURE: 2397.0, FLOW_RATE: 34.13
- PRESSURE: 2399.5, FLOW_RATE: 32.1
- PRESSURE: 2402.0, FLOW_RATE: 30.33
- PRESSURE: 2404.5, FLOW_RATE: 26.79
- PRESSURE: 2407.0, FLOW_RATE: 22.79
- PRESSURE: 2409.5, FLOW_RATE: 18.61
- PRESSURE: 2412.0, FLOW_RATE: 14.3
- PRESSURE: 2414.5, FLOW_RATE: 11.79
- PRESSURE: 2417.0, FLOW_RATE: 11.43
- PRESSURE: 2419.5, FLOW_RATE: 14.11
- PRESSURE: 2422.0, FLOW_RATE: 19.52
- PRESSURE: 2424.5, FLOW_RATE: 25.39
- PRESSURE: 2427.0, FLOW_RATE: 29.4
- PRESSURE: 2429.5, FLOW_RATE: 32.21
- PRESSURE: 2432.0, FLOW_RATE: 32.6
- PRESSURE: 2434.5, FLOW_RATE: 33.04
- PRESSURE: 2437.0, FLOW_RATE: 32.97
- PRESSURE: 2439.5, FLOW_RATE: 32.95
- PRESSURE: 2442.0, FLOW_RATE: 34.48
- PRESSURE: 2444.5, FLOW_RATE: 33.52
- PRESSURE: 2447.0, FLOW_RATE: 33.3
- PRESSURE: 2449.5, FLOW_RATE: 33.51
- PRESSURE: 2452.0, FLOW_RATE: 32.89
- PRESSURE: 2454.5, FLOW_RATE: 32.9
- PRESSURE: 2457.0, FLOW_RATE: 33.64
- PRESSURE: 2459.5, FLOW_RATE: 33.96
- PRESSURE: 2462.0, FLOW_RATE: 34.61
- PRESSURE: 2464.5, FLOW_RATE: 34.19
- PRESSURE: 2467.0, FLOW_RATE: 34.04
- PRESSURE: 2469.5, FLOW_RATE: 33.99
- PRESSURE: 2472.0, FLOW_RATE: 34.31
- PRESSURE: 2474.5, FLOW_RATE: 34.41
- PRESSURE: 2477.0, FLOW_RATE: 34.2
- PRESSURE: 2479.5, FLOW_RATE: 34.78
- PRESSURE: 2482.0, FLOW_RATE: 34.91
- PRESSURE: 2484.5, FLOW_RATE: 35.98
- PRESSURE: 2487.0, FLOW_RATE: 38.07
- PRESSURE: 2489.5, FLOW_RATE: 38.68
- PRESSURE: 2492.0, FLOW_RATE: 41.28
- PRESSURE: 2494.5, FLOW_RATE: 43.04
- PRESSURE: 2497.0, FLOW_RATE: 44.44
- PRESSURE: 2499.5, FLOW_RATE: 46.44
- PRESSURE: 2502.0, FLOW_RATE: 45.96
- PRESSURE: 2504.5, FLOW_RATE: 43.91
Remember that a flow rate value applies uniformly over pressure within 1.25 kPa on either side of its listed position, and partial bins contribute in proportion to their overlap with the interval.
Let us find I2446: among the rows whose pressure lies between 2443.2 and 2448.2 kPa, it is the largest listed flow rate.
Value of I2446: 33.52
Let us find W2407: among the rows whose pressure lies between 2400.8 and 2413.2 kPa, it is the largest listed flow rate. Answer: 30.33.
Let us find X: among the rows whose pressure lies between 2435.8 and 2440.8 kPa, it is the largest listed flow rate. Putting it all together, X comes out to 32.97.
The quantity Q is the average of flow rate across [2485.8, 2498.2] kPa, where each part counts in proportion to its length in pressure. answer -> 41.1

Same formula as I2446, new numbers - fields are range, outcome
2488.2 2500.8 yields 46.44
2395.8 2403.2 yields 34.13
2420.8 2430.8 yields 32.21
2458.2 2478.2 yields 34.61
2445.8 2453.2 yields 33.51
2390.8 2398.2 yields 36.76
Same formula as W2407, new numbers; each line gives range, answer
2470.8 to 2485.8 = 35.98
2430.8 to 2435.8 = 33.04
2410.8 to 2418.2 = 14.3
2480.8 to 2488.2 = 38.07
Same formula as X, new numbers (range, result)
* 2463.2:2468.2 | 34.19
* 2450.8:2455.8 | 32.9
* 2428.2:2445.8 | 34.48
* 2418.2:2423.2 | 19.52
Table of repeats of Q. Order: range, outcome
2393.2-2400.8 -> 33.8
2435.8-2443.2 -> 33.5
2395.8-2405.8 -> 30.8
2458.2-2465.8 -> 34.2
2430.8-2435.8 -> 32.8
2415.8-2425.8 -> 17.7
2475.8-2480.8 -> 34.5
